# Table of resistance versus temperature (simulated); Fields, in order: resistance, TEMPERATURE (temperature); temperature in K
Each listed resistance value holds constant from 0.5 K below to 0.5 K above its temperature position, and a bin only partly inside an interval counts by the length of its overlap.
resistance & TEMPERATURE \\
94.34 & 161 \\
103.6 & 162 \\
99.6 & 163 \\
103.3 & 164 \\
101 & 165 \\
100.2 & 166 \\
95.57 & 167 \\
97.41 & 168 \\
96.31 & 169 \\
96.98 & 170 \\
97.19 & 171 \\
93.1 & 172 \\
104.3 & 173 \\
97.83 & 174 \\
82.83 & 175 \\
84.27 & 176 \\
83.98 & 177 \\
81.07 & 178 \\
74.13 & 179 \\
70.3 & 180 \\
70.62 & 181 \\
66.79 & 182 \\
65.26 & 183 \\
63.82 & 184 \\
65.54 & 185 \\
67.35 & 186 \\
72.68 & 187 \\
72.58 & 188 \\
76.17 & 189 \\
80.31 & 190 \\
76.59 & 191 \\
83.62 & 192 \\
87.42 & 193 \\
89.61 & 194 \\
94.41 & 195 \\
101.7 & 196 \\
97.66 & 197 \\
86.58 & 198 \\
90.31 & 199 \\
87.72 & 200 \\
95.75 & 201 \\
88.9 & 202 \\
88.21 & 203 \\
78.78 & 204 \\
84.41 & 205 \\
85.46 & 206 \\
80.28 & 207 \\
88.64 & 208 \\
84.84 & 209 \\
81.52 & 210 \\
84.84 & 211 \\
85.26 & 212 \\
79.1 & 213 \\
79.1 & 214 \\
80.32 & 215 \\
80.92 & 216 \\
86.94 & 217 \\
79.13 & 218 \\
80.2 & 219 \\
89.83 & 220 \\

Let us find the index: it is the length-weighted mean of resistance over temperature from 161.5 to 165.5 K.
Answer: 102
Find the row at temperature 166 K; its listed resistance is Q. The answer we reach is 100.2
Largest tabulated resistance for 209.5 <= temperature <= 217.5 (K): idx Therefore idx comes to 86.94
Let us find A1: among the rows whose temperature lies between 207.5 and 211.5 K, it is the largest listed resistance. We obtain 88.64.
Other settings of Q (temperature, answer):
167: 95.57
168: 97.41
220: 89.83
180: 70.3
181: 70.62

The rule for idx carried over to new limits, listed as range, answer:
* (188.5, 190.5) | 80.31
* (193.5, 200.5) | 101.7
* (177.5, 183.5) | 81.07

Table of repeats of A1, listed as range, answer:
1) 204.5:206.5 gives 85.46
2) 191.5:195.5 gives 94.41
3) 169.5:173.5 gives 104.3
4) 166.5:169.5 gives 97.41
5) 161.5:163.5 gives 103.6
